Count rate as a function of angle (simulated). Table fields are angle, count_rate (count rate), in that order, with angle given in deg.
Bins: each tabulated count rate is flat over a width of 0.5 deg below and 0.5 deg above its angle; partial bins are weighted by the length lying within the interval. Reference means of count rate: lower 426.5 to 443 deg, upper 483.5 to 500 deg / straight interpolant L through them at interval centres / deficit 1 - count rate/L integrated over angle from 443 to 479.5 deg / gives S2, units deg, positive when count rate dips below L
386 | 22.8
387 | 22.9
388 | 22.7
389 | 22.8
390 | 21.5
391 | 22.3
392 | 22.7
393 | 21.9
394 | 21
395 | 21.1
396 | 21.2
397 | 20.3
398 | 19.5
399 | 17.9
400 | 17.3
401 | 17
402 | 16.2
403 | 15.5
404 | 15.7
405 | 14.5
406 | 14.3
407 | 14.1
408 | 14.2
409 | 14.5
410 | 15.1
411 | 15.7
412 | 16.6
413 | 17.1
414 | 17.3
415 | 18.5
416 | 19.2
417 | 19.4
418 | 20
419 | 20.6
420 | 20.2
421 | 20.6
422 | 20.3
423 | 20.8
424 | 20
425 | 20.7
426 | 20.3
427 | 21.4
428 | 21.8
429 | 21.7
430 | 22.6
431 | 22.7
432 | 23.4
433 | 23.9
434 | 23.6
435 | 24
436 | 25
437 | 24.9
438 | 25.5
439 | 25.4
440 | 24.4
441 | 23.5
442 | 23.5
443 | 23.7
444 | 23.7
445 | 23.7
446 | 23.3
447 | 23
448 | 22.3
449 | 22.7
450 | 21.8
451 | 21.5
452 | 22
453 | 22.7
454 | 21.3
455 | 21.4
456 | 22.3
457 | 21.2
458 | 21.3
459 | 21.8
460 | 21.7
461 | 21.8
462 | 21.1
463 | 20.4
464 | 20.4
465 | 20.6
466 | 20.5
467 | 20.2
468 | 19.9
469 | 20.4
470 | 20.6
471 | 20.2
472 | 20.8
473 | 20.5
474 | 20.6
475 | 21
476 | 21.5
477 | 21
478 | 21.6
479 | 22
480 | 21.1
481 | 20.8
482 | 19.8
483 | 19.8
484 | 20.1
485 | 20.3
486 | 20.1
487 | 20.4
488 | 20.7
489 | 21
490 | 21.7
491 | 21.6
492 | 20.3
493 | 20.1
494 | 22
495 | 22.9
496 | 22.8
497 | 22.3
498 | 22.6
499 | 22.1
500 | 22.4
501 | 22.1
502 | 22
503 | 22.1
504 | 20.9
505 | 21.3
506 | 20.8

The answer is 1.7 deg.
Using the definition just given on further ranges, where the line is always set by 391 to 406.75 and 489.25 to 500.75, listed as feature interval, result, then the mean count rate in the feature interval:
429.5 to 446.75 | -3.5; 23.9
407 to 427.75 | 0.6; 18.6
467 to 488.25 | 0.6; 20.6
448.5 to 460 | -0.8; 21.8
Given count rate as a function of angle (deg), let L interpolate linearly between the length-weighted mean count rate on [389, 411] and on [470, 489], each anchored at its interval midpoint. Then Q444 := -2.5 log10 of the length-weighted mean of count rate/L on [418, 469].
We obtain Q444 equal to -0.14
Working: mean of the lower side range 18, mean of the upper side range 20.7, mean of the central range 22.1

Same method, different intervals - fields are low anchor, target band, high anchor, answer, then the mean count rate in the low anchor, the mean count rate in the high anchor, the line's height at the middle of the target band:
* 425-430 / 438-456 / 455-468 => -0.088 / 21.4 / 21.1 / 21.2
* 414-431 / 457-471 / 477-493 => -0.009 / 20.5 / 20.7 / 20.7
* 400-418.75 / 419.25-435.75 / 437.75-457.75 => -0.119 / 16.5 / 22.9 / 19.5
